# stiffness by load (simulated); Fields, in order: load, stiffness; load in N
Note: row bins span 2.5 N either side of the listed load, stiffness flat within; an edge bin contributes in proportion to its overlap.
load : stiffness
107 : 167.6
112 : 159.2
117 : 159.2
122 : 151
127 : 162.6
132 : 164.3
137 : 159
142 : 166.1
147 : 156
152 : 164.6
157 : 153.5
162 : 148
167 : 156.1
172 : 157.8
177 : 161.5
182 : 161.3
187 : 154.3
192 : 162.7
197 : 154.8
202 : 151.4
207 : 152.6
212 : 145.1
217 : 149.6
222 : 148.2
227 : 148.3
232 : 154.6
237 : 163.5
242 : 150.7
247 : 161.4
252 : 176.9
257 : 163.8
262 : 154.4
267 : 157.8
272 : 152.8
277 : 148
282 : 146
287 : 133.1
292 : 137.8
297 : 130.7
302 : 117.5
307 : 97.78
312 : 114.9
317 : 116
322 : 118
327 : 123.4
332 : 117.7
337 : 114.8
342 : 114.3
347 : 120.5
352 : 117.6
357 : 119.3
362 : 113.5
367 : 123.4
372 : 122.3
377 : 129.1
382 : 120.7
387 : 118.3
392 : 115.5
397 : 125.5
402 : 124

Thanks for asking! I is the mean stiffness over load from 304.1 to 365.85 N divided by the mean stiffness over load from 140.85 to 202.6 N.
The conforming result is 0.7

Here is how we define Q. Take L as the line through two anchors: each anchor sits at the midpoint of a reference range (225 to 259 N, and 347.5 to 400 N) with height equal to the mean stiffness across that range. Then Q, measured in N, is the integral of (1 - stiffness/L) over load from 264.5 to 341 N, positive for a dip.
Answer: 7.6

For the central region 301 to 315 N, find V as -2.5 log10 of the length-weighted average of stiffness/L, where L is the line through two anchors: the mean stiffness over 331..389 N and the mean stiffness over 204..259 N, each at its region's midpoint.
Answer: 0.22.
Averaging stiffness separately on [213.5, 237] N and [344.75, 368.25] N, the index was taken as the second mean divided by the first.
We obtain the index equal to 0.8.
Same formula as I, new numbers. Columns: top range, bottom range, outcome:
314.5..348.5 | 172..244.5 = 0.76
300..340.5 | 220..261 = 0.73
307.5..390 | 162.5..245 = 0.77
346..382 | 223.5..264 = 0.76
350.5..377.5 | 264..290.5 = 0.82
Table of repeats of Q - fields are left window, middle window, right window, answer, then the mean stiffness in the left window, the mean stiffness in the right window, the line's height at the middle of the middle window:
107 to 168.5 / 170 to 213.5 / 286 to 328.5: -2.8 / 159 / 121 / 147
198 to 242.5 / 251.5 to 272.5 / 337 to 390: -2.7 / 152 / 120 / 142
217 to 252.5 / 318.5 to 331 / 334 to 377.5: 0.8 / 156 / 119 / 128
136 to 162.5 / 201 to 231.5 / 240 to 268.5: 2.0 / 159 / 161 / 160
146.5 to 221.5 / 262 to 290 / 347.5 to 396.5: -2.0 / 155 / 120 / 138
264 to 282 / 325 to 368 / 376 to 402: 4.7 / 152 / 122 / 133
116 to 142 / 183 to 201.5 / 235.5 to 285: 0.2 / 160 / 157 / 159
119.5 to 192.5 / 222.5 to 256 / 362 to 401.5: -3.2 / 158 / 122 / 145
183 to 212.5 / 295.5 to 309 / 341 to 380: 1.8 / 154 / 120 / 132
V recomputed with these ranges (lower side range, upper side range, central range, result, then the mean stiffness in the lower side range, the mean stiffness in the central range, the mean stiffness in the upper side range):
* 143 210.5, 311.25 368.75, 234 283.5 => -0.15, 157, 158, 118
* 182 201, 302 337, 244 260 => -0.21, 157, 166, 115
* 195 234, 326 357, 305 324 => 0.12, 150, 112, 118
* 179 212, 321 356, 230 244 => -0.09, 155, 157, 118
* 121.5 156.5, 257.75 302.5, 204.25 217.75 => 0.02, 161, 149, 144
